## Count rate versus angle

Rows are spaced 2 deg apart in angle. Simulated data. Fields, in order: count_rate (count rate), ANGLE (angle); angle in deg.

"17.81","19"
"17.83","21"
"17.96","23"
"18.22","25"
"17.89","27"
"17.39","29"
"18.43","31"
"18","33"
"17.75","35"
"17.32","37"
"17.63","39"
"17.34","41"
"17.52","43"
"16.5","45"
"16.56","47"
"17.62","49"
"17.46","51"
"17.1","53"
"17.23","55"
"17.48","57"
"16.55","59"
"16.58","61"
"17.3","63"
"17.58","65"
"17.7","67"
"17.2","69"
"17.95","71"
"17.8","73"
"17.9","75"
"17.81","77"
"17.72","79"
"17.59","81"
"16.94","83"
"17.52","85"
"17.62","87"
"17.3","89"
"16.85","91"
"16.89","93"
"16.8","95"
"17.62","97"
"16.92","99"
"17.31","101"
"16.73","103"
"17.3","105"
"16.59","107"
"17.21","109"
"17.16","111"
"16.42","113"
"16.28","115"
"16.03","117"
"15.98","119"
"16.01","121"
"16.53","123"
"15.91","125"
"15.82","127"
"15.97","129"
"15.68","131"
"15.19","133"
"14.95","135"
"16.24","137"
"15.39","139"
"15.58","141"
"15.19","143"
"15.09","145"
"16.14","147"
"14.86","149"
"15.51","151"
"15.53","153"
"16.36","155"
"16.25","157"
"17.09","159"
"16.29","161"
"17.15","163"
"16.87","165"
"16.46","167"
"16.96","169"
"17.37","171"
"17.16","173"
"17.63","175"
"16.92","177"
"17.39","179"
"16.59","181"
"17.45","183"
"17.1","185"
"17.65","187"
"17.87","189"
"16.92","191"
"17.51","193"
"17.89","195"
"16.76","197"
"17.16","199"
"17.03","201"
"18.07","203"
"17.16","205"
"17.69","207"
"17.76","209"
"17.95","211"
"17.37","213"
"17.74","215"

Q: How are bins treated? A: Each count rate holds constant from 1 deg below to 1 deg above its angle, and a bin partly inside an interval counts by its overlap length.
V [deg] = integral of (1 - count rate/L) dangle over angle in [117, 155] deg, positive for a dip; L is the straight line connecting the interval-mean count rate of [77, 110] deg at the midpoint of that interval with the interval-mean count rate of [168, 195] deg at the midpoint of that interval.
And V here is 3.5 deg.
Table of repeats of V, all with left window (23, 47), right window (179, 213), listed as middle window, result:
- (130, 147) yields 2.0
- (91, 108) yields 0.5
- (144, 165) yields 1.7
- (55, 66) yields 0.3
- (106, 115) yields 0.4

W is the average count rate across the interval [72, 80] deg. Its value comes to 17.8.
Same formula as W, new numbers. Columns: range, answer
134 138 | 15.6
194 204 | 17.4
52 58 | 17.3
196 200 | 17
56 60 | 17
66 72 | 17.6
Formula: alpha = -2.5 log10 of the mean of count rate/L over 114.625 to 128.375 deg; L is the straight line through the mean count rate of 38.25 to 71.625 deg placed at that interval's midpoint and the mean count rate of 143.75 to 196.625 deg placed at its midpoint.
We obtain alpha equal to 0.06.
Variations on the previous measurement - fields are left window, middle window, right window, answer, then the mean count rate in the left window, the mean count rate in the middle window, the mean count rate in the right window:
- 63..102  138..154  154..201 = 0.12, 17.4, 15.4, 17.1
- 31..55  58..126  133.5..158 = -0.03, 17.4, 17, 15.6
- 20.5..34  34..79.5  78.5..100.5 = 0.02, 18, 17.4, 17.2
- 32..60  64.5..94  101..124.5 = -0.03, 17.3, 17.5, 16.6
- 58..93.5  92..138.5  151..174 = 0.04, 17.4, 16.4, 16.6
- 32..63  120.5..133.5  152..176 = 0.07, 17.2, 15.9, 16.8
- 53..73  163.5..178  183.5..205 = 0.02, 17.3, 17.1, 17.4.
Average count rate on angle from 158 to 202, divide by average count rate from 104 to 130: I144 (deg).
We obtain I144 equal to 1.05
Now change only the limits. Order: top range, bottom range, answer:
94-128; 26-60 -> 0.96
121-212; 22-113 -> 0.96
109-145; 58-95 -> 0.92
